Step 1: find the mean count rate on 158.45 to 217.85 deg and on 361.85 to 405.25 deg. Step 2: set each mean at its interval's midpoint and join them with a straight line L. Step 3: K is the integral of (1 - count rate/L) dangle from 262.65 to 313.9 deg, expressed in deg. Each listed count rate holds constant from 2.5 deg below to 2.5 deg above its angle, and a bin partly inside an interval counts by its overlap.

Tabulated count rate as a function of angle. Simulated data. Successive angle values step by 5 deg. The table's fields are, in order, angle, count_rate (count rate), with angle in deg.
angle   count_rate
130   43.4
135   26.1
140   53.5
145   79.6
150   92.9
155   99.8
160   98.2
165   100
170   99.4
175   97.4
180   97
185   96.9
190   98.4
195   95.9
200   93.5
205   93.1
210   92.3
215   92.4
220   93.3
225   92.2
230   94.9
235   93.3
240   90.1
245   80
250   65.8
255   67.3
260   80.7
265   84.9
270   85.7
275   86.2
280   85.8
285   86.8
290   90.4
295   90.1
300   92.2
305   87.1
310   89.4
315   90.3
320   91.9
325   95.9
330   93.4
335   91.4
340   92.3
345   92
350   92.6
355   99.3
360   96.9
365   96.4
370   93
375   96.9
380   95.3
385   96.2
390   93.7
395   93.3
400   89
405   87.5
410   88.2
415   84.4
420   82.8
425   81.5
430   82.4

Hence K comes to 3.8 deg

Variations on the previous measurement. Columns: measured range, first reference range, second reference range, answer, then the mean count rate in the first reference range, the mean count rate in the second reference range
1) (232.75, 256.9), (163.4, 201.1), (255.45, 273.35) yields 1.8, 97.4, 82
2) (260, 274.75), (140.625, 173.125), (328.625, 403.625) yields 1.4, 92.6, 94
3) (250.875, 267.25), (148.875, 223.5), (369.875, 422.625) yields 3.1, 96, 90.8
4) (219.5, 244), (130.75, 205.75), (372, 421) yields -1.1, 87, 91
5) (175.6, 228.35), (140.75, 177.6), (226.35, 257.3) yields -4.2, 93.3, 82.4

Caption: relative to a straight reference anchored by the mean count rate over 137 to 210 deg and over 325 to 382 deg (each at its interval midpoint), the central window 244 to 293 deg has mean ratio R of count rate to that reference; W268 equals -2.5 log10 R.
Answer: 0.15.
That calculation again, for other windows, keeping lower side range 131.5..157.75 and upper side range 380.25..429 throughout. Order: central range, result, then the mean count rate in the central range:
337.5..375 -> -0.12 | 94.8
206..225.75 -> -0.23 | 92.6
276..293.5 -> -0.10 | 87.7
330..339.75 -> -0.11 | 92.1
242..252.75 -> 0.05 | 73.6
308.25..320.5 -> -0.11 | 90.4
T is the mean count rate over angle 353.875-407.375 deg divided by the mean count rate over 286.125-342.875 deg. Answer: 1.03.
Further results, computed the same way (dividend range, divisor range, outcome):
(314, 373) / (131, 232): 1.06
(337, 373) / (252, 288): 1.15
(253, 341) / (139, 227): 0.94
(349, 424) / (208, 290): 1.07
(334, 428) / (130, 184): 1.11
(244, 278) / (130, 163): 1.08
